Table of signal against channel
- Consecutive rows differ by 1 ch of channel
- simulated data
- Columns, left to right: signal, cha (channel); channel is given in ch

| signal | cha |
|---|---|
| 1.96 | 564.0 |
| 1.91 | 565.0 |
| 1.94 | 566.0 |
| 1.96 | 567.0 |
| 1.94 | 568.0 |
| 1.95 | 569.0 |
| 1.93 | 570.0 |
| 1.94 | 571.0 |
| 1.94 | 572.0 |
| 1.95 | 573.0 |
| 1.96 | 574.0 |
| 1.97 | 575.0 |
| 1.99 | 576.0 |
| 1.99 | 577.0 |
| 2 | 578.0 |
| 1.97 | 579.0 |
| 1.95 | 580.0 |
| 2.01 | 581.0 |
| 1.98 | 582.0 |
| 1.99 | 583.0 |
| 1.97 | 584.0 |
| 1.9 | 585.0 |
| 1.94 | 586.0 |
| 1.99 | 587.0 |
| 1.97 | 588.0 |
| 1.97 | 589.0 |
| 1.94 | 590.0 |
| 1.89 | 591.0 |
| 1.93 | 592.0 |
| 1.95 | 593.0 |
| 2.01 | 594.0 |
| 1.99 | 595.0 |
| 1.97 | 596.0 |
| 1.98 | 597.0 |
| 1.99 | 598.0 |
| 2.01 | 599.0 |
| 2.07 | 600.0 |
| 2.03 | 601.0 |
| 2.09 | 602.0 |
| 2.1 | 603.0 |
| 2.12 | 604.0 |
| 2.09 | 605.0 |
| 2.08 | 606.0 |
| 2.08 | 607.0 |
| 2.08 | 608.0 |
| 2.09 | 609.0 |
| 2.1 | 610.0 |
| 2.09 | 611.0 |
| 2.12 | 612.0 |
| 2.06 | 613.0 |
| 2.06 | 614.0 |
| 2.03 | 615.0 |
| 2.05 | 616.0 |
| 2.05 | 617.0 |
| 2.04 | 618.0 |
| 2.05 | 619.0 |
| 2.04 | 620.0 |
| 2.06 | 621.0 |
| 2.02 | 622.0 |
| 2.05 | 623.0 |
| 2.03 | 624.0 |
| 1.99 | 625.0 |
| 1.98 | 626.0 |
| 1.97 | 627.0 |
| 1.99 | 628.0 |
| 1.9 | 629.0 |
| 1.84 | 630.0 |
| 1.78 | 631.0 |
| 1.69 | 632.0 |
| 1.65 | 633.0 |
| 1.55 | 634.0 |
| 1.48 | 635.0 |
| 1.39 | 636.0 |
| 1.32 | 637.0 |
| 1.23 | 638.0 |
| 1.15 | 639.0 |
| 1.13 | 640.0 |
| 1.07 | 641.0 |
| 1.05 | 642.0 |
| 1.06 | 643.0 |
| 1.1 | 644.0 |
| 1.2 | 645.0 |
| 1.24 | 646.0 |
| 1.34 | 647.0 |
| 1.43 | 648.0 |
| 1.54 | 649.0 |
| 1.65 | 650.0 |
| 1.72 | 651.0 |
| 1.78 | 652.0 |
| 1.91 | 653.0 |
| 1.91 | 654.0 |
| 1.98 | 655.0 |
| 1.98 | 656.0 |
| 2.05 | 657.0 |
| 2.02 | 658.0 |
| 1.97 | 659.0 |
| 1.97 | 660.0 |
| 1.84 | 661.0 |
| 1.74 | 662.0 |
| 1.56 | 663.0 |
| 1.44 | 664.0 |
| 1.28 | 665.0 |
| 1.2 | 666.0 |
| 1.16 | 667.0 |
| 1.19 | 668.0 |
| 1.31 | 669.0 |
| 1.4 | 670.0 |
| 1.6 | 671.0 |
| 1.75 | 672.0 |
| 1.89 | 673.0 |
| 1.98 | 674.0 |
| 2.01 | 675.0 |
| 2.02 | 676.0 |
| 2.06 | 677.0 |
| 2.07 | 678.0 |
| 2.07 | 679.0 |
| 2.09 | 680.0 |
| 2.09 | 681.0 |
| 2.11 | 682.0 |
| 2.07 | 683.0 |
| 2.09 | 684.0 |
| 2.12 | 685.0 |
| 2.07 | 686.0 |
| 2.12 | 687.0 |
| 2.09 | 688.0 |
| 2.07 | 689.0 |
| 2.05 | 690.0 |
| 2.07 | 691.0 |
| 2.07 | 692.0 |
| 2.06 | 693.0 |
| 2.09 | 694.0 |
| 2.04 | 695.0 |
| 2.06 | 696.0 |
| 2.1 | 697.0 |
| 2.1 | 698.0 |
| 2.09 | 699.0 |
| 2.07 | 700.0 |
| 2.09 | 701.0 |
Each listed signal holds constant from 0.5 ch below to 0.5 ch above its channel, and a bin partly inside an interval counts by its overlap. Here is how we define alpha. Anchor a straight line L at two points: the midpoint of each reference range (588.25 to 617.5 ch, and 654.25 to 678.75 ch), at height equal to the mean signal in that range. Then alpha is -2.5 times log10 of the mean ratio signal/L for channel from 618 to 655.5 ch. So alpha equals 0.15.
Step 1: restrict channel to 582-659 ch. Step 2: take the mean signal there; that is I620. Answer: 1.83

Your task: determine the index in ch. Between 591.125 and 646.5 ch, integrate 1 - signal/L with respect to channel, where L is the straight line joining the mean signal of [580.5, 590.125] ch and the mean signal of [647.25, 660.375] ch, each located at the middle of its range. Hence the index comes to 2.3 ch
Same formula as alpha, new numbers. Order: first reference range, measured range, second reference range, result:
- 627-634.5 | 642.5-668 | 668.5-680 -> 0.14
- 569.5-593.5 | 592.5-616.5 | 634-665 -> -0.13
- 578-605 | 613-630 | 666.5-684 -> -0.05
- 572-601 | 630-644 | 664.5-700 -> 0.39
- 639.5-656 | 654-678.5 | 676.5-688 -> 0.03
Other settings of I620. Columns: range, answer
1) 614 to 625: 2.04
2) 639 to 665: 1.57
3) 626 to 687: 1.68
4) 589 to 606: 2.01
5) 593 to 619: 2.05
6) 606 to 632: 2.02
